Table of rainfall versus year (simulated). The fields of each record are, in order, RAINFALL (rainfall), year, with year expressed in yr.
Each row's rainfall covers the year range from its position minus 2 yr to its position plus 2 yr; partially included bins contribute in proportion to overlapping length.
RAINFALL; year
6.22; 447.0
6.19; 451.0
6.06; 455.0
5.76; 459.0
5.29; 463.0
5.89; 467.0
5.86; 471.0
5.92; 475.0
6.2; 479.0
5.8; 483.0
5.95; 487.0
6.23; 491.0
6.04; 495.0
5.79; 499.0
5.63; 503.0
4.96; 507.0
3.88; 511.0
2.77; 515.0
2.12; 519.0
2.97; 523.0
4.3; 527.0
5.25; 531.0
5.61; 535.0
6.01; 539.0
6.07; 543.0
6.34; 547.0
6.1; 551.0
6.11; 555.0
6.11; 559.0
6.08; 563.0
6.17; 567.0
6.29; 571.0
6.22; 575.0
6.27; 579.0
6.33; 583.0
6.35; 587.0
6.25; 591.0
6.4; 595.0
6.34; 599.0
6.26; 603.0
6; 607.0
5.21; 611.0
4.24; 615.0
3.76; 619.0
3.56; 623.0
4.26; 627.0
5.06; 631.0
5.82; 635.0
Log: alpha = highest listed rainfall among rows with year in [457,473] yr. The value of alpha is 5.89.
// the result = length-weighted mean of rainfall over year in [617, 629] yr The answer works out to 3.86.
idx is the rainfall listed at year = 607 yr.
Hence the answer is 6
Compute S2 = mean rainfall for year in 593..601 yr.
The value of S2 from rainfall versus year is 6.37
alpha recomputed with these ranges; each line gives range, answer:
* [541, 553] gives 6.34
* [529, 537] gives 5.61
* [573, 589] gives 6.35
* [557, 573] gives 6.29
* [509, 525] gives 3.88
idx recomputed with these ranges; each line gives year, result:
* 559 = 6.11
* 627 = 4.26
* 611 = 5.21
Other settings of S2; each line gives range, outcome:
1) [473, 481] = 6.06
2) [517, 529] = 3.13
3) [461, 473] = 5.68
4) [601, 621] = 5.09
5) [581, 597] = 6.33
